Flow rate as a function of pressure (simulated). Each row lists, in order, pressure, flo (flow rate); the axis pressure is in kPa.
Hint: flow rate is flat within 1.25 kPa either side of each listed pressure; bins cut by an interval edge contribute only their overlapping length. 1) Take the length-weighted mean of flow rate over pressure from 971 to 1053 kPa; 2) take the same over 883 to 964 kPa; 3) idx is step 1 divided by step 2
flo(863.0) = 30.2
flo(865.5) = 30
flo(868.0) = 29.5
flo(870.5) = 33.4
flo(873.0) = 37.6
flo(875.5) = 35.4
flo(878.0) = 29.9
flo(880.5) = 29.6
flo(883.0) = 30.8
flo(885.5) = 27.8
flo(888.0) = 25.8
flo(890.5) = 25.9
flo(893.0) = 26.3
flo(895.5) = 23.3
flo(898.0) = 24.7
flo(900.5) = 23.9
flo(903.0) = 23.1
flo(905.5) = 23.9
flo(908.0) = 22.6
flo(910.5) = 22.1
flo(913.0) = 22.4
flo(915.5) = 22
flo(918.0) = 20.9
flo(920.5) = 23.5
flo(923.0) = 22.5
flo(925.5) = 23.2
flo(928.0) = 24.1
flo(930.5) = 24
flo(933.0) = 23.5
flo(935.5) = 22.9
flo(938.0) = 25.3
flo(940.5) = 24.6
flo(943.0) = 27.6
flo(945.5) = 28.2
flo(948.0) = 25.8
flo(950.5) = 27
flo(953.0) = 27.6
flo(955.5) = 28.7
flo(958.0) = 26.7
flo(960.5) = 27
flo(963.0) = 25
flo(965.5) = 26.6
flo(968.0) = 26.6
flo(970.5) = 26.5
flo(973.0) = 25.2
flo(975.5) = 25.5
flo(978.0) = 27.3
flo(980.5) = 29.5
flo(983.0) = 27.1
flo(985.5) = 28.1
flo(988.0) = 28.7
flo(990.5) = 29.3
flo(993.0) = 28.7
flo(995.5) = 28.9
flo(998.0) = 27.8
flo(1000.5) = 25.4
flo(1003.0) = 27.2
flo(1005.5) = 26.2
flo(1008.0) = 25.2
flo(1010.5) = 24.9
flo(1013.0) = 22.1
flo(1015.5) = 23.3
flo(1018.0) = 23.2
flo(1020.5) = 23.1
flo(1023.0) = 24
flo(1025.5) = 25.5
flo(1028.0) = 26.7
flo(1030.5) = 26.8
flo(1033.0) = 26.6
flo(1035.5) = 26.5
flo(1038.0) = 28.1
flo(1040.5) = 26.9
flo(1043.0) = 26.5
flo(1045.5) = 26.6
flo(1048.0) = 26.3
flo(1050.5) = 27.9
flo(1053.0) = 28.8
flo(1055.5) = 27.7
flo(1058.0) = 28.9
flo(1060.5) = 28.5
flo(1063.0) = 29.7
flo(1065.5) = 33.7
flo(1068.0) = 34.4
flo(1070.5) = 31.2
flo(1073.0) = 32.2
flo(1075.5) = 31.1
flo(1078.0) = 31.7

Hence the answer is 1.1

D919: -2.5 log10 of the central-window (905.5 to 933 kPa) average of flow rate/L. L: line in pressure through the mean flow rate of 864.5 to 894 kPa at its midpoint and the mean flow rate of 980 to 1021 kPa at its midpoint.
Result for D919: 0.26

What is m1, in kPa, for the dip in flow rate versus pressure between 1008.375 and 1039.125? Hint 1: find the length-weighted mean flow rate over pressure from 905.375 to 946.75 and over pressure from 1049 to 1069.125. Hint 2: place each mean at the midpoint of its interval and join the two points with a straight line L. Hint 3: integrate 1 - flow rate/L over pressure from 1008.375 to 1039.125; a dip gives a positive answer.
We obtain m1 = 3.5 kPa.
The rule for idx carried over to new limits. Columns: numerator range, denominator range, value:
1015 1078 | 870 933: 1.08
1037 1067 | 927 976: 1.09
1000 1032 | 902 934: 1.09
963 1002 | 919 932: 1.17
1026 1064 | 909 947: 1.15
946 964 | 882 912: 1.08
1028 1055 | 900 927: 1.19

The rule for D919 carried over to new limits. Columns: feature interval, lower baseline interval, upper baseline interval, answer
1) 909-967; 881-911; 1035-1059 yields 0.04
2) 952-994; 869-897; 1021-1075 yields 0.06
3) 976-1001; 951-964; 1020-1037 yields -0.06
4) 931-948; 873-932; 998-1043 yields 0.00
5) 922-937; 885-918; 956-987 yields 0.08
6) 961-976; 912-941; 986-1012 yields -0.02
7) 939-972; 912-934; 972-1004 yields -0.06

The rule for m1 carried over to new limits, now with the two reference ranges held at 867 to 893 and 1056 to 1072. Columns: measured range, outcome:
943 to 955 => 1.3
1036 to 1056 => 2.3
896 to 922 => 6.4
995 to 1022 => 5.0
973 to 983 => 1.2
